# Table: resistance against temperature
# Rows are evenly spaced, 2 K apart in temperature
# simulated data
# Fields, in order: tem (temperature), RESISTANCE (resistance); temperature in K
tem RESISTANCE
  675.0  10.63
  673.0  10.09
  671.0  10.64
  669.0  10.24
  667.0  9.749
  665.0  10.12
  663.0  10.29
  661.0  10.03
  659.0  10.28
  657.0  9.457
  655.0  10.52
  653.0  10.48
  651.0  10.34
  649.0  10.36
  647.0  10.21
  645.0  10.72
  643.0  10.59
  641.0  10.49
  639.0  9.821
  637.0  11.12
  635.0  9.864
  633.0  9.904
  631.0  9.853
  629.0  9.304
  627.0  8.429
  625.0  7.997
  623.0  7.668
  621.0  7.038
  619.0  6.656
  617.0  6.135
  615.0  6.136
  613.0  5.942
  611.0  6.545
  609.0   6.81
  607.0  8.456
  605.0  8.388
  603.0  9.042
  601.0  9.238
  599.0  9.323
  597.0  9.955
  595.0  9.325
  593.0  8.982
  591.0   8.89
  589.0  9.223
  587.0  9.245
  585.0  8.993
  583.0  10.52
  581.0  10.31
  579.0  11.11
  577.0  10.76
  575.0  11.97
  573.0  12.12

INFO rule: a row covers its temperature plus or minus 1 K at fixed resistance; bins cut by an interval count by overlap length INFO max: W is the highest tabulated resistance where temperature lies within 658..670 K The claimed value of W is 10.29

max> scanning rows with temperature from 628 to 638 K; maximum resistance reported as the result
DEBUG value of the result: 11.12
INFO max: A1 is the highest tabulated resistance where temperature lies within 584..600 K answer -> 9.955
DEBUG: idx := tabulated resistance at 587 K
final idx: 9.245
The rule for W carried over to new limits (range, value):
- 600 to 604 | 9.238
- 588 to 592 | 9.223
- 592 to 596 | 9.325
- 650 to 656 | 10.52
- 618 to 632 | 9.853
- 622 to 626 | 7.997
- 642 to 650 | 10.72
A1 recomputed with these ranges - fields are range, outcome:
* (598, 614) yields 9.323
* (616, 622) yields 7.038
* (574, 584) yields 11.97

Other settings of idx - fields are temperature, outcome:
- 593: 8.982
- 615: 6.136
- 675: 10.63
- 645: 10.72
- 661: 10.03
